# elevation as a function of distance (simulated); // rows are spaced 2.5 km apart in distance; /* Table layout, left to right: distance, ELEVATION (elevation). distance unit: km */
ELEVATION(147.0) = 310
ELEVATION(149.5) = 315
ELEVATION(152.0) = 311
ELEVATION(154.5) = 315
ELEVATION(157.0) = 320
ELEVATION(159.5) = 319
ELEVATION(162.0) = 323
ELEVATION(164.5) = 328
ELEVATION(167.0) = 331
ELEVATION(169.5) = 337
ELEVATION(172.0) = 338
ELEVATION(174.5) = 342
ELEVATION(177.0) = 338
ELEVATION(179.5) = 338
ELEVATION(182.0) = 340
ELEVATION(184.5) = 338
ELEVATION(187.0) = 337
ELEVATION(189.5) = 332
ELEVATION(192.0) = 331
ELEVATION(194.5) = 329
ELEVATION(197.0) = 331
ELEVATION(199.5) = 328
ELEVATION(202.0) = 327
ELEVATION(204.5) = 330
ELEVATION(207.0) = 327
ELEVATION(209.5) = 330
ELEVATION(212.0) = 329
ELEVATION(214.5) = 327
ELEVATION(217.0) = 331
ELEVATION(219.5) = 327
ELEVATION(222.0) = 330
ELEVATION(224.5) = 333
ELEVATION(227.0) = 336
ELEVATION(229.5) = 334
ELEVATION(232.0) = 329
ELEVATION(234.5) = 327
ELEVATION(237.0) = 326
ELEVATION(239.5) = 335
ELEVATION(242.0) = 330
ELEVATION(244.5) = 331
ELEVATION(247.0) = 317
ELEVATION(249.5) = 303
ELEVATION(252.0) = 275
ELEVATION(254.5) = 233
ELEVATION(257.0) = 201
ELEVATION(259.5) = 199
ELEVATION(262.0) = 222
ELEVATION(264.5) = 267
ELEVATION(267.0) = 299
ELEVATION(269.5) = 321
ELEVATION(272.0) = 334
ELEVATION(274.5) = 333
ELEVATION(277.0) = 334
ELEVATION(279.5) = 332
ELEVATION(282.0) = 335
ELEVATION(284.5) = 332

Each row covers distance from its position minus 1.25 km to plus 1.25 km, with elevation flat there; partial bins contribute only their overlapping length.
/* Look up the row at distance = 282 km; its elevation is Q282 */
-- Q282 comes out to 335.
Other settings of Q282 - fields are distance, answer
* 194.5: 329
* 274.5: 333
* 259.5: 199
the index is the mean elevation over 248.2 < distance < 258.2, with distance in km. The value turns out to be 254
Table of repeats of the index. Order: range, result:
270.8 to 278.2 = 334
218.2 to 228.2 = 331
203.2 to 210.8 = 329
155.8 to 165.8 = 323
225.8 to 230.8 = 335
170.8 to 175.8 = 340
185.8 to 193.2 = 333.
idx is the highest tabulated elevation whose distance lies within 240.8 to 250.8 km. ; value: 331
